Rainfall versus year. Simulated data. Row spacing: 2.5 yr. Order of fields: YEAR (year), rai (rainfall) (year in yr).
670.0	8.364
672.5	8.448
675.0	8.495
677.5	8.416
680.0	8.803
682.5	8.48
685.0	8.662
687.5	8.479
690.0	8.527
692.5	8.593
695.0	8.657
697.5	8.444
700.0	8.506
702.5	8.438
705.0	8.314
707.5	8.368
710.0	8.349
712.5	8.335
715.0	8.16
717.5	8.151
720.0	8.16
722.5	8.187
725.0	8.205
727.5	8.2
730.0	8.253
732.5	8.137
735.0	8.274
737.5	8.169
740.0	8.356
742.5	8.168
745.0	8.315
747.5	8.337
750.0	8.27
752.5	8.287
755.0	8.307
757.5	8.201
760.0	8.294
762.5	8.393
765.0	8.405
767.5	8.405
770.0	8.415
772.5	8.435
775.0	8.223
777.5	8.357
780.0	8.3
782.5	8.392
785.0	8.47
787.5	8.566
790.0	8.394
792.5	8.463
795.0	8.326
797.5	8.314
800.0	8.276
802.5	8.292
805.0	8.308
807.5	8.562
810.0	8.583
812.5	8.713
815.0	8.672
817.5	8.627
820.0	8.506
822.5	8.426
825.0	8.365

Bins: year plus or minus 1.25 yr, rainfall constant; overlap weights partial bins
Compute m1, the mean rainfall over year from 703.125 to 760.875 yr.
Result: 8.25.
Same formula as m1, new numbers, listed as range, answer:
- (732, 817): 8.37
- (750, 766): 8.31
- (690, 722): 8.37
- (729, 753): 8.26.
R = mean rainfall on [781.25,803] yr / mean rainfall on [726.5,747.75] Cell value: 1.0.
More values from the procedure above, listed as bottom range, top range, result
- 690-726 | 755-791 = 1.00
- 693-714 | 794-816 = 1.00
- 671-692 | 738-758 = 0.97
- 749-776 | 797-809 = 1.00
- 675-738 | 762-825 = 1.01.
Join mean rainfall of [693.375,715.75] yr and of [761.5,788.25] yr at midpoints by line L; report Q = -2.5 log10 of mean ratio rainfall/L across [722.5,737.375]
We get 0.03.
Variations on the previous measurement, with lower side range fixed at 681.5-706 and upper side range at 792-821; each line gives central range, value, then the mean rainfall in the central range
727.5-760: 0.03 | 8.26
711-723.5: 0.04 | 8.2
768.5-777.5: 0.02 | 8.36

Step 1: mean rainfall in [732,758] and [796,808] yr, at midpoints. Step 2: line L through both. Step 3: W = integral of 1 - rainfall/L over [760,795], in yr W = -0.38 yr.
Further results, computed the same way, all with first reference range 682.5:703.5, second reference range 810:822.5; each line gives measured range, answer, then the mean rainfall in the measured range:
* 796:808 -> 0.4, 8.34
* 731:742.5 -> 0.4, 8.23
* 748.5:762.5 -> 0.5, 8.28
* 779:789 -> 0.2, 8.43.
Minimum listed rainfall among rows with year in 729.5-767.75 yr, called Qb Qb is 8.137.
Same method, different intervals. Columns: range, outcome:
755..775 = 8.201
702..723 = 8.151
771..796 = 8.223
